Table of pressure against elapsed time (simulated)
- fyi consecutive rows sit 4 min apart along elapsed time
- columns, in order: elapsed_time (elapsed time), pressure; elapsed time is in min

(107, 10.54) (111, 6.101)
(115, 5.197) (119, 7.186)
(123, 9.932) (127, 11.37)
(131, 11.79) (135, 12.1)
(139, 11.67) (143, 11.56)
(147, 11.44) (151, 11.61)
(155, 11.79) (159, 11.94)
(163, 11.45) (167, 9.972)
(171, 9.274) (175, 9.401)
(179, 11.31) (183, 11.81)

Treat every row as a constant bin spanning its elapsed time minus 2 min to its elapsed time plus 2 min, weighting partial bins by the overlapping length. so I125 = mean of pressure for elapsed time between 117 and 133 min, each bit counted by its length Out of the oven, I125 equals 10.1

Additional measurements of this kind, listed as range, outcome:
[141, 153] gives 11.5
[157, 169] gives 11.1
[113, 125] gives 7.44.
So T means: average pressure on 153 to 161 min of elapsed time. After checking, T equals 11.9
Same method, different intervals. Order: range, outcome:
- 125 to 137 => 11.8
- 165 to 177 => 9.55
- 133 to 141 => 11.9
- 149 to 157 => 11.7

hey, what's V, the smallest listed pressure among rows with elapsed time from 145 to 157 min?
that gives 11.44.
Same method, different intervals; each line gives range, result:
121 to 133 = 9.932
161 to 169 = 9.972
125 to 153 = 11.37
